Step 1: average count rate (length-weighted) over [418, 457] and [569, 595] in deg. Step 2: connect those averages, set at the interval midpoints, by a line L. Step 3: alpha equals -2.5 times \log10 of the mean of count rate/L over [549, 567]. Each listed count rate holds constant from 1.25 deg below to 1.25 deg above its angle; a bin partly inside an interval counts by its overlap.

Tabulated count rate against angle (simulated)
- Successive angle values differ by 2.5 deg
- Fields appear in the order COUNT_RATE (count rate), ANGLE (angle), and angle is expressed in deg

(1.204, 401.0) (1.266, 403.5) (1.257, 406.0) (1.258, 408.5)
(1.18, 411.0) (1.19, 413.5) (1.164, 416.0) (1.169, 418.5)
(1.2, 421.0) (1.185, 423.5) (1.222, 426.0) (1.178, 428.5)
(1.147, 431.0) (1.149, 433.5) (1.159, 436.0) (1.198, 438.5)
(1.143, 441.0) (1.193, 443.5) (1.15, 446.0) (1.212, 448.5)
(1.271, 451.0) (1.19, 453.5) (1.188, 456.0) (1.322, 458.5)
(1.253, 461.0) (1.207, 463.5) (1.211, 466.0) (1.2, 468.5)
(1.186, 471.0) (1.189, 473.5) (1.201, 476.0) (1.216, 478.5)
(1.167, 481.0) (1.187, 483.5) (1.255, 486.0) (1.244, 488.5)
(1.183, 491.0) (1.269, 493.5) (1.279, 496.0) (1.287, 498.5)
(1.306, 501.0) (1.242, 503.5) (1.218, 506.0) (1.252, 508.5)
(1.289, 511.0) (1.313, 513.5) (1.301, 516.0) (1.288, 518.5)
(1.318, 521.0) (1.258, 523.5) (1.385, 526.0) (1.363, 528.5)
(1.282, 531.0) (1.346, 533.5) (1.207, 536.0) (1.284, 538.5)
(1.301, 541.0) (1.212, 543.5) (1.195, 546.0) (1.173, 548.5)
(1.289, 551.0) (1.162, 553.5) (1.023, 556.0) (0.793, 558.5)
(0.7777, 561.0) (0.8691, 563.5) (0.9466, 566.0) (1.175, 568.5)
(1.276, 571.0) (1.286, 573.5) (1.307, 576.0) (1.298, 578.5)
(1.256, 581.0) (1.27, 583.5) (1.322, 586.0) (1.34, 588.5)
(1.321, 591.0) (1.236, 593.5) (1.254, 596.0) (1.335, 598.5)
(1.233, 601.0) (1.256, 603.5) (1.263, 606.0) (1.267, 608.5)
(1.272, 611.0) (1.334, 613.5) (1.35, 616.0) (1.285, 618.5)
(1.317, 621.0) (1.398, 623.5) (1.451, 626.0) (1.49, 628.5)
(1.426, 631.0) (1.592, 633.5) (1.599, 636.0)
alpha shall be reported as 0.27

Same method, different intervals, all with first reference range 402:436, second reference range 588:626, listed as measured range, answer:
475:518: -0.01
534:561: 0.10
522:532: -0.06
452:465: -0.01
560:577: 0.17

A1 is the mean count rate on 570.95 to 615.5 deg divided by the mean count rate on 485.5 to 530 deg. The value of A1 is 1.00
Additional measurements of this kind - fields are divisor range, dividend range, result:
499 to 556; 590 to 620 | 1.01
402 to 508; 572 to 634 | 1.09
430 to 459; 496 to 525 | 1.08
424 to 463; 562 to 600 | 1.03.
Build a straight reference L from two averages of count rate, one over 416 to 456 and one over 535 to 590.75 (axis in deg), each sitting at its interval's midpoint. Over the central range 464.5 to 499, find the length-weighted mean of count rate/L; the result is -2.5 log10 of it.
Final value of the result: -0.03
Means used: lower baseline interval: 1.18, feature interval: 1.22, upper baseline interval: 1.17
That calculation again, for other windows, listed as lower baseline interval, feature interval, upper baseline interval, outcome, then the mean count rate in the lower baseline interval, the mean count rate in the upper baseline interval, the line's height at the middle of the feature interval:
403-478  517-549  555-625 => -0.06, 1.2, 1.22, 1.21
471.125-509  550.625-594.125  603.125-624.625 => 0.11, 1.23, 1.31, 1.28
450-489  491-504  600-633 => -0.03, 1.22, 1.34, 1.24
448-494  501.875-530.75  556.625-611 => -0.07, 1.22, 1.19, 1.21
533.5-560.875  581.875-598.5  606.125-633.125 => -0.01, 1.16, 1.36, 1.28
